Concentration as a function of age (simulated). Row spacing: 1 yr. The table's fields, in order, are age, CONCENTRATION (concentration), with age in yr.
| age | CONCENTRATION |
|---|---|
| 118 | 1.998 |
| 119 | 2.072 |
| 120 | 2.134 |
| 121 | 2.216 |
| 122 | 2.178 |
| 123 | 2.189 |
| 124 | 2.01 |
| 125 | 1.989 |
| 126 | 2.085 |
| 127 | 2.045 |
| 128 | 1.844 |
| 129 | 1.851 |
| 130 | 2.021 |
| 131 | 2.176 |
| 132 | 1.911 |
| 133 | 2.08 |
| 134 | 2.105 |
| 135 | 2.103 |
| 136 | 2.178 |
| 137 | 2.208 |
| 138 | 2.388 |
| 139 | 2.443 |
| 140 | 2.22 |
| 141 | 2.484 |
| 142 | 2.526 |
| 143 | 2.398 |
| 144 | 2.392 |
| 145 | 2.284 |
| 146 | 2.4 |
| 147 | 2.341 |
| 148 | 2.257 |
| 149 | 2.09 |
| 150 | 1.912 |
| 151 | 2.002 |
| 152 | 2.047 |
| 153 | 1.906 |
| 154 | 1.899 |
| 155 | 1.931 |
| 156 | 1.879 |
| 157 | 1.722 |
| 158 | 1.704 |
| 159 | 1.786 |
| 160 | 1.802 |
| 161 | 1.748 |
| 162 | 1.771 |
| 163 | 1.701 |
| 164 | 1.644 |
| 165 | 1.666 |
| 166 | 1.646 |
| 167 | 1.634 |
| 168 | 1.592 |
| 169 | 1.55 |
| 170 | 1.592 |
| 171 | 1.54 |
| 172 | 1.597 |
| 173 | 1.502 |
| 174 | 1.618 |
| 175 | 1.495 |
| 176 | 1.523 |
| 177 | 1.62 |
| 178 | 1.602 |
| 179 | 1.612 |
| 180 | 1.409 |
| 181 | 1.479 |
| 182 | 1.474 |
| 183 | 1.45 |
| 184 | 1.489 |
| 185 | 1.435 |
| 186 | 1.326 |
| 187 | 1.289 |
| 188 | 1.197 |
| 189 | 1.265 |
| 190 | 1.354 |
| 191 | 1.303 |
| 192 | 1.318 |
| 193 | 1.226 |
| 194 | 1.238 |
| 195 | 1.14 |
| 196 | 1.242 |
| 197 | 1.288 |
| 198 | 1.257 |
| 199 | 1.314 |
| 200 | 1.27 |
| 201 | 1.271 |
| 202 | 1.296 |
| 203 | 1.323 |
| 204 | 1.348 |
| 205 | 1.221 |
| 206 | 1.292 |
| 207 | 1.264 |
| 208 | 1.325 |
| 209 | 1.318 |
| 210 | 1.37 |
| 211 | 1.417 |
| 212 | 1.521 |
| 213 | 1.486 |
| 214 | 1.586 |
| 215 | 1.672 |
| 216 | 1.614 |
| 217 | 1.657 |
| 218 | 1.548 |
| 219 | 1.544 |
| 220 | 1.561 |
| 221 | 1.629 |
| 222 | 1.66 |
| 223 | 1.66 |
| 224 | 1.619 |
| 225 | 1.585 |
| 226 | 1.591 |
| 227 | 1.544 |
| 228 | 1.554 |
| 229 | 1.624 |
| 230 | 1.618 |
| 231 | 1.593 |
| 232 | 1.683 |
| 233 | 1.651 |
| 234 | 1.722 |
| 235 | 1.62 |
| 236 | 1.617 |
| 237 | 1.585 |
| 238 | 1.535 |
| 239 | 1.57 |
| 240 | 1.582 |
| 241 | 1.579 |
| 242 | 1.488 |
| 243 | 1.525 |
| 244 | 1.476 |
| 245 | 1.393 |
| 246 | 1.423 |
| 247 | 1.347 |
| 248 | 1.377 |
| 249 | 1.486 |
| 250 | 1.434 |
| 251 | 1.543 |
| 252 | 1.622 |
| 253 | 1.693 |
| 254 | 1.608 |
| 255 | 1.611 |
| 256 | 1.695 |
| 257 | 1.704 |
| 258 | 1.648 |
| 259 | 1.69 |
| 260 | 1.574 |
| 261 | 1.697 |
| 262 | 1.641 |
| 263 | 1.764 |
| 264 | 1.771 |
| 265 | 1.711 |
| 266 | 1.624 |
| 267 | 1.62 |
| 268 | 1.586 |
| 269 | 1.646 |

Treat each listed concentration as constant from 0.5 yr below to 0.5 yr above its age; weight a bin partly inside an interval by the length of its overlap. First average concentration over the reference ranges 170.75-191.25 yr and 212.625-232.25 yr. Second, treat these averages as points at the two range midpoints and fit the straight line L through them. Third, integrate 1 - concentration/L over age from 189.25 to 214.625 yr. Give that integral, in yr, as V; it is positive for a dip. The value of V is 3.5 yr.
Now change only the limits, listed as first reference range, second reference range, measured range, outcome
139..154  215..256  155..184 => 6.2 yr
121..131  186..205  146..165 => -2.0 yr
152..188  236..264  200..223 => 2.0 yr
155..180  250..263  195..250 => 5.3 yr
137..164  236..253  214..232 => 0.3 yr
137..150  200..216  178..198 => 3.9 yr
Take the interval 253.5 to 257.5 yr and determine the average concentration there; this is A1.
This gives 1.65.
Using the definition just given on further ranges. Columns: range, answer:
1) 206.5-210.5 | 1.32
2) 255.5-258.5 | 1.68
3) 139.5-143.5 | 2.41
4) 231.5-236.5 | 1.66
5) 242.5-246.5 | 1.45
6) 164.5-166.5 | 1.66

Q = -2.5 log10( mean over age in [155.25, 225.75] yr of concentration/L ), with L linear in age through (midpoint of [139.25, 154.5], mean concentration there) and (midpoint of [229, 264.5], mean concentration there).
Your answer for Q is 0.29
